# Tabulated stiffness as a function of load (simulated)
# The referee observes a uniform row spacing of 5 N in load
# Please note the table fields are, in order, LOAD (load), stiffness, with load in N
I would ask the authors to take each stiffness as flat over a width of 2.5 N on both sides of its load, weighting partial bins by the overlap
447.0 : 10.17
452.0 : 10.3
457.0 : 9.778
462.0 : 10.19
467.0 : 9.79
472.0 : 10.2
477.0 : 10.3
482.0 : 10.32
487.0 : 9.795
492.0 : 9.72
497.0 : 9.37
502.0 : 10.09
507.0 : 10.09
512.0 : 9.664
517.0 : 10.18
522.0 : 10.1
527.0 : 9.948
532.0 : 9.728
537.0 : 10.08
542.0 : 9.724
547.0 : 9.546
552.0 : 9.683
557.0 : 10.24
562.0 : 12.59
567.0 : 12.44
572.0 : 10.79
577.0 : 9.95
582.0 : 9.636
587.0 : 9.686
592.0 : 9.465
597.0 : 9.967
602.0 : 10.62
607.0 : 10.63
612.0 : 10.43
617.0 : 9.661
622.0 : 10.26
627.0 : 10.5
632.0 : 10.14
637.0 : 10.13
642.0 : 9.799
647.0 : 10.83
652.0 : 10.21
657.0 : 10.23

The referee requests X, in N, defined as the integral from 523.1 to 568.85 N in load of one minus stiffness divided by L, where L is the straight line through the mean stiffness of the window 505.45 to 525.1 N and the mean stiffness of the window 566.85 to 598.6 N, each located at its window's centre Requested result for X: -1.6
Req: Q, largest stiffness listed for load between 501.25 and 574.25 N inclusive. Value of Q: 12.59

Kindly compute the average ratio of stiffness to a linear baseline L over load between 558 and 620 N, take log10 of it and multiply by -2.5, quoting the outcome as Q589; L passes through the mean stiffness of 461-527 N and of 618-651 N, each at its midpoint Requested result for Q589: -0.03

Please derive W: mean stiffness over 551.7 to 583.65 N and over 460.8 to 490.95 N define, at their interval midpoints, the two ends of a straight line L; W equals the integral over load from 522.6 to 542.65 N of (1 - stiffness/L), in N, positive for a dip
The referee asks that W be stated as 1.3 N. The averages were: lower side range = 10.1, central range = 9.91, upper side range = 10.9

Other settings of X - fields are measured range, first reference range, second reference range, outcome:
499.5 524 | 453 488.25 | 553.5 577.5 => 1.29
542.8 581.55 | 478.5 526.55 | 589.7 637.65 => -2.21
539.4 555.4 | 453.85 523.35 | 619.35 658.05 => 0.63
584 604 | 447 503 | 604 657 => 0.57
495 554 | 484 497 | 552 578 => 2.78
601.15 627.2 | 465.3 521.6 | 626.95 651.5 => -0.30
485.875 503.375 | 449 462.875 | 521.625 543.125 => 0.48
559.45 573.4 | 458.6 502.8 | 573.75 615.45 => -2.77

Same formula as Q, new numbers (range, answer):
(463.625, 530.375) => 10.32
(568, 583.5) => 10.79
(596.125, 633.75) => 10.63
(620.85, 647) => 10.83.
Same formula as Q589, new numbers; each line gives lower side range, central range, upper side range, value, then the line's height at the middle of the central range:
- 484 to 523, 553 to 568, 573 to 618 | -0.15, 9.98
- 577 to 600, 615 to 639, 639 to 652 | 0.00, 10.1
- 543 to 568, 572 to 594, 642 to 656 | 0.09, 10.6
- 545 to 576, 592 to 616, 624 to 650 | 0.03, 10.5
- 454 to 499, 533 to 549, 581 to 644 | 0.03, 10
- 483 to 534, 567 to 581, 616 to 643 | -0.07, 10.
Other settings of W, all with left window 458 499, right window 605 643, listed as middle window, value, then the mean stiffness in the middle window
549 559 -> 0.2 N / 9.93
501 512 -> 0.0 N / 9.99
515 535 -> 0.1 N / 9.99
